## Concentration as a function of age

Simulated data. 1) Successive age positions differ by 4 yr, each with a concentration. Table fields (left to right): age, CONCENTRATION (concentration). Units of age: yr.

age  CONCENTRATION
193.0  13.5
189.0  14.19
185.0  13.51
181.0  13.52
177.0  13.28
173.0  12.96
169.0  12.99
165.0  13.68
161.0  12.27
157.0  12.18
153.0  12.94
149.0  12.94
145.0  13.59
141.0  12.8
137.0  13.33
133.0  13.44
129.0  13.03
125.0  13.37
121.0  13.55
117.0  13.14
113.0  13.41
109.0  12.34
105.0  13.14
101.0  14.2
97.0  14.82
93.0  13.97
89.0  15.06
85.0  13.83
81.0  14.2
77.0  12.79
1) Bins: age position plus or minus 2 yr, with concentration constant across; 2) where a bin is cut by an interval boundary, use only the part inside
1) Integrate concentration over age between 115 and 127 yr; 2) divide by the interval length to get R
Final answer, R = 13.4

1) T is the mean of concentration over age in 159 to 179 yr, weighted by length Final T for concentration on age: 13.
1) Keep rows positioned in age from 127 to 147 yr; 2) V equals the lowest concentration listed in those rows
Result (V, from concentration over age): 12.8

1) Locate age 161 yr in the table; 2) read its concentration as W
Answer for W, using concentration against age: 12.27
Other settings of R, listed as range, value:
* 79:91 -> 14.4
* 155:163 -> 12.2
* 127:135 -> 13.2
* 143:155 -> 13.2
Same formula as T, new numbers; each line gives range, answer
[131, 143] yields 13.2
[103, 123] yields 13.1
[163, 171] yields 13.3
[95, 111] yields 13.6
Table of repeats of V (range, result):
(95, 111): 12.34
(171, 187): 12.96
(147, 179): 12.18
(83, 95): 13.83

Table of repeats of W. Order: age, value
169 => 12.99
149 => 12.94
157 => 12.18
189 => 14.19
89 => 15.06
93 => 13.97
